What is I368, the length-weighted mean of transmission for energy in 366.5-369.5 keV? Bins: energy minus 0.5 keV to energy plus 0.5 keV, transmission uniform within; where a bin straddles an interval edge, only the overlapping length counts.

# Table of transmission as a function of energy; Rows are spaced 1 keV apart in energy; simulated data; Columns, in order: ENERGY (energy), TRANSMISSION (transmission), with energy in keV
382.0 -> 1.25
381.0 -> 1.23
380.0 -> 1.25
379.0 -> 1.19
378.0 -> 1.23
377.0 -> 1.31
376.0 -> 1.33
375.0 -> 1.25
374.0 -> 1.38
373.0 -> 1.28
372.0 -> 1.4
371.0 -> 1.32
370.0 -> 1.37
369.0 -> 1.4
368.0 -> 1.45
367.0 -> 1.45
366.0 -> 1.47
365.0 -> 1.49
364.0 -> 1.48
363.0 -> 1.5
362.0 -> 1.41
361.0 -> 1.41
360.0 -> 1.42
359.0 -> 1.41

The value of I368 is 1.43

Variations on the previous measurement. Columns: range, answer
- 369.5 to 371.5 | 1.35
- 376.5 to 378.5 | 1.27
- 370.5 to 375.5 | 1.33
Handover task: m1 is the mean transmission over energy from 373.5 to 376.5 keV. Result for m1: 1.32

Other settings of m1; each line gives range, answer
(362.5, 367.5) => 1.48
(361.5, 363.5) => 1.46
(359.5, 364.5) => 1.44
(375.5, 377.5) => 1.32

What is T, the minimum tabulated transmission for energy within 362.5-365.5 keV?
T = 1.48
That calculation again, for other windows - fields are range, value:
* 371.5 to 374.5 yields 1.28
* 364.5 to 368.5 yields 1.45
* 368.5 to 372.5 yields 1.32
